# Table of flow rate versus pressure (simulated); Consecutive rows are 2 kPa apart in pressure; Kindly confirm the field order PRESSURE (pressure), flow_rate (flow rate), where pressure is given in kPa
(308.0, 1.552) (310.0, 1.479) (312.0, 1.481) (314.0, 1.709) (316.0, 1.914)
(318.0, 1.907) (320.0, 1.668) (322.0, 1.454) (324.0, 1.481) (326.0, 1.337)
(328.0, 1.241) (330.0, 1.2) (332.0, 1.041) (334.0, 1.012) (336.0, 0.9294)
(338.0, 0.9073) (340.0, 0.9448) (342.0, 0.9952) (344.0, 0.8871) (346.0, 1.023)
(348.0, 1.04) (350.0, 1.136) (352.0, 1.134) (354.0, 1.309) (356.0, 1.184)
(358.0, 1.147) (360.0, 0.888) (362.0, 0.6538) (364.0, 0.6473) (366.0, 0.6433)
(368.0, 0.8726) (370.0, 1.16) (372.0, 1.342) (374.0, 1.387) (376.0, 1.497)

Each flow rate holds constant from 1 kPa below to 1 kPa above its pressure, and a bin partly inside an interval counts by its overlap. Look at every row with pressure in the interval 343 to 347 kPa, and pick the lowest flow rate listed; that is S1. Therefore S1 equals 0.8871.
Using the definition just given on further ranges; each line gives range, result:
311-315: 1.481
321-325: 1.454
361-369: 0.6433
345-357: 1.023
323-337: 0.9294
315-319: 1.907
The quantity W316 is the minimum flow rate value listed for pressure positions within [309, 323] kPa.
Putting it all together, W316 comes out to 1.454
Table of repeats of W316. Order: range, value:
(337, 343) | 0.9073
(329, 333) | 1.041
